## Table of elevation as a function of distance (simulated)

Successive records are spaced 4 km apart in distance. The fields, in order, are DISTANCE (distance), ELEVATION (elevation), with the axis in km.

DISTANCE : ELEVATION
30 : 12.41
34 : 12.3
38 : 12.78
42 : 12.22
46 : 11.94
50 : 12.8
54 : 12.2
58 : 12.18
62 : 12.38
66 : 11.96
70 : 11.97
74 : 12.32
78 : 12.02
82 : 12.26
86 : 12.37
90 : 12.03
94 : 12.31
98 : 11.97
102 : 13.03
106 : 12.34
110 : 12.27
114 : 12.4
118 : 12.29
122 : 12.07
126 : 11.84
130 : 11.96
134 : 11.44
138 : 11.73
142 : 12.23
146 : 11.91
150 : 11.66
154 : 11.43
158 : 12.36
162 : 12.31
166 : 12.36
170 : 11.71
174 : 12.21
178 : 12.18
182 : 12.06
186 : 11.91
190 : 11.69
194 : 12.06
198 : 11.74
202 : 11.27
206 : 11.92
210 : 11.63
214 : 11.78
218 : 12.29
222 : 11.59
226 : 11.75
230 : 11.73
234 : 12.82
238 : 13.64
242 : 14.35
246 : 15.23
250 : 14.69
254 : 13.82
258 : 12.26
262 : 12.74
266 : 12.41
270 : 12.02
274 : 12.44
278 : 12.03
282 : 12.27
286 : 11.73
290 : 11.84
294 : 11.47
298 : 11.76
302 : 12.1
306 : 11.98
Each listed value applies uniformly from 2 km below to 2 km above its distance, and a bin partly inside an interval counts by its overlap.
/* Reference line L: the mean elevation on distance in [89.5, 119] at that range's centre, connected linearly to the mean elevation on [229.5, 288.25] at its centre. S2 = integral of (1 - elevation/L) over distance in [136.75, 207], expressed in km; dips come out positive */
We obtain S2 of 3.8 km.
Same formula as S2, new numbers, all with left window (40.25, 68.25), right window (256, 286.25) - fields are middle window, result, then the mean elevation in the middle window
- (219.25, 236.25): 0.35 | 12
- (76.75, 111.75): -0.15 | 12.3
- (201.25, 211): 0.49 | 11.6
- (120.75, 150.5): 0.95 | 11.9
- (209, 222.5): 0.44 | 11.9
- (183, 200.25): 0.57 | 11.9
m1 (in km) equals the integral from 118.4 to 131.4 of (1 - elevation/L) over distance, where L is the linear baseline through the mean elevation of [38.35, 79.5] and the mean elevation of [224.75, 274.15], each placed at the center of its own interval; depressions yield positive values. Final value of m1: 0.6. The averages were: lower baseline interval 12.2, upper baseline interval 13.1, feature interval 12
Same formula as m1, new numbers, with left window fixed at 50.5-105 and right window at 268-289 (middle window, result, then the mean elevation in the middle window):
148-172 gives 0.41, 12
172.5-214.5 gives 1.03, 11.9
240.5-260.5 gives -3.17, 14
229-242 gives -1.00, 13.1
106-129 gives 0.07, 12.2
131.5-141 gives 0.41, 11.7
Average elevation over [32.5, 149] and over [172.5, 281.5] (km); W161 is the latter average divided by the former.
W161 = 1.0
